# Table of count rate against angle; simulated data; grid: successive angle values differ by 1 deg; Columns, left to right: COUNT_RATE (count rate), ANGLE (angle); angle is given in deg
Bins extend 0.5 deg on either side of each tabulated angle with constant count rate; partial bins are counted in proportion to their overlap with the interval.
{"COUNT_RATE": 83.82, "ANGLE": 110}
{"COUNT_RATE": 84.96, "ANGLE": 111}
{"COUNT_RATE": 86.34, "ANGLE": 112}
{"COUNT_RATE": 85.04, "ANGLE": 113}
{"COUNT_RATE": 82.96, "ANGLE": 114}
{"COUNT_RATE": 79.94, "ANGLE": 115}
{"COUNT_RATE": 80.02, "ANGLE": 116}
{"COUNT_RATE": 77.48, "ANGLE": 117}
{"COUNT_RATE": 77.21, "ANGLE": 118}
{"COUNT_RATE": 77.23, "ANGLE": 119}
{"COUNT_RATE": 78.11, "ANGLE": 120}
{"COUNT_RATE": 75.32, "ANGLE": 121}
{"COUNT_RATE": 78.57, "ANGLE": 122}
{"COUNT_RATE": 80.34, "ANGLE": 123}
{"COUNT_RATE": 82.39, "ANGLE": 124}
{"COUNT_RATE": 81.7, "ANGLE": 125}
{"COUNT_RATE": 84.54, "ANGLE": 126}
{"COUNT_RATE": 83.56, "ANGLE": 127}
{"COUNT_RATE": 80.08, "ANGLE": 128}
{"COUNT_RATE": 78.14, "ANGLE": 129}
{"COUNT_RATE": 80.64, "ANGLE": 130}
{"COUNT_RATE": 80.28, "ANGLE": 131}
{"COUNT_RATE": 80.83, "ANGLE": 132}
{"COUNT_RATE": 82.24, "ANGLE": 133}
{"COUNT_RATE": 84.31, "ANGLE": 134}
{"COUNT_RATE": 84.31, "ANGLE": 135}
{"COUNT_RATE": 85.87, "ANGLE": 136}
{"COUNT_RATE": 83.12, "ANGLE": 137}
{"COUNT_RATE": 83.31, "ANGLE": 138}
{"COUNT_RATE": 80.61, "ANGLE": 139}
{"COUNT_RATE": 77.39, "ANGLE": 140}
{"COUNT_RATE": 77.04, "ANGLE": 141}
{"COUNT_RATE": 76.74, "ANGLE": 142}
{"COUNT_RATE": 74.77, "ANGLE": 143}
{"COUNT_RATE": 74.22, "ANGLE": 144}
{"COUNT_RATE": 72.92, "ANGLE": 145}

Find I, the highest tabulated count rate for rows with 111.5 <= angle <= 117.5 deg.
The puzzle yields 86.34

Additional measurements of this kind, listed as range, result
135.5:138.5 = 85.87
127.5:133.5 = 82.24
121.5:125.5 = 82.39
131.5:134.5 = 84.31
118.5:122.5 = 78.57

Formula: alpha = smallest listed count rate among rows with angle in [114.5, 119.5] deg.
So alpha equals 77.21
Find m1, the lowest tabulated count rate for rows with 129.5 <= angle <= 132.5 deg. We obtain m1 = 80.28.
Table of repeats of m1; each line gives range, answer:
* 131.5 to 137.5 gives 80.83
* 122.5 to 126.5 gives 80.34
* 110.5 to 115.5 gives 79.94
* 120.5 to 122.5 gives 75.32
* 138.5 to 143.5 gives 74.77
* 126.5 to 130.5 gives 78.14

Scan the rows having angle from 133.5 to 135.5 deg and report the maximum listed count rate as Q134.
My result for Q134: 84.31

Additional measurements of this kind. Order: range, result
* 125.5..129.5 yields 84.54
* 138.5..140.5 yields 80.61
